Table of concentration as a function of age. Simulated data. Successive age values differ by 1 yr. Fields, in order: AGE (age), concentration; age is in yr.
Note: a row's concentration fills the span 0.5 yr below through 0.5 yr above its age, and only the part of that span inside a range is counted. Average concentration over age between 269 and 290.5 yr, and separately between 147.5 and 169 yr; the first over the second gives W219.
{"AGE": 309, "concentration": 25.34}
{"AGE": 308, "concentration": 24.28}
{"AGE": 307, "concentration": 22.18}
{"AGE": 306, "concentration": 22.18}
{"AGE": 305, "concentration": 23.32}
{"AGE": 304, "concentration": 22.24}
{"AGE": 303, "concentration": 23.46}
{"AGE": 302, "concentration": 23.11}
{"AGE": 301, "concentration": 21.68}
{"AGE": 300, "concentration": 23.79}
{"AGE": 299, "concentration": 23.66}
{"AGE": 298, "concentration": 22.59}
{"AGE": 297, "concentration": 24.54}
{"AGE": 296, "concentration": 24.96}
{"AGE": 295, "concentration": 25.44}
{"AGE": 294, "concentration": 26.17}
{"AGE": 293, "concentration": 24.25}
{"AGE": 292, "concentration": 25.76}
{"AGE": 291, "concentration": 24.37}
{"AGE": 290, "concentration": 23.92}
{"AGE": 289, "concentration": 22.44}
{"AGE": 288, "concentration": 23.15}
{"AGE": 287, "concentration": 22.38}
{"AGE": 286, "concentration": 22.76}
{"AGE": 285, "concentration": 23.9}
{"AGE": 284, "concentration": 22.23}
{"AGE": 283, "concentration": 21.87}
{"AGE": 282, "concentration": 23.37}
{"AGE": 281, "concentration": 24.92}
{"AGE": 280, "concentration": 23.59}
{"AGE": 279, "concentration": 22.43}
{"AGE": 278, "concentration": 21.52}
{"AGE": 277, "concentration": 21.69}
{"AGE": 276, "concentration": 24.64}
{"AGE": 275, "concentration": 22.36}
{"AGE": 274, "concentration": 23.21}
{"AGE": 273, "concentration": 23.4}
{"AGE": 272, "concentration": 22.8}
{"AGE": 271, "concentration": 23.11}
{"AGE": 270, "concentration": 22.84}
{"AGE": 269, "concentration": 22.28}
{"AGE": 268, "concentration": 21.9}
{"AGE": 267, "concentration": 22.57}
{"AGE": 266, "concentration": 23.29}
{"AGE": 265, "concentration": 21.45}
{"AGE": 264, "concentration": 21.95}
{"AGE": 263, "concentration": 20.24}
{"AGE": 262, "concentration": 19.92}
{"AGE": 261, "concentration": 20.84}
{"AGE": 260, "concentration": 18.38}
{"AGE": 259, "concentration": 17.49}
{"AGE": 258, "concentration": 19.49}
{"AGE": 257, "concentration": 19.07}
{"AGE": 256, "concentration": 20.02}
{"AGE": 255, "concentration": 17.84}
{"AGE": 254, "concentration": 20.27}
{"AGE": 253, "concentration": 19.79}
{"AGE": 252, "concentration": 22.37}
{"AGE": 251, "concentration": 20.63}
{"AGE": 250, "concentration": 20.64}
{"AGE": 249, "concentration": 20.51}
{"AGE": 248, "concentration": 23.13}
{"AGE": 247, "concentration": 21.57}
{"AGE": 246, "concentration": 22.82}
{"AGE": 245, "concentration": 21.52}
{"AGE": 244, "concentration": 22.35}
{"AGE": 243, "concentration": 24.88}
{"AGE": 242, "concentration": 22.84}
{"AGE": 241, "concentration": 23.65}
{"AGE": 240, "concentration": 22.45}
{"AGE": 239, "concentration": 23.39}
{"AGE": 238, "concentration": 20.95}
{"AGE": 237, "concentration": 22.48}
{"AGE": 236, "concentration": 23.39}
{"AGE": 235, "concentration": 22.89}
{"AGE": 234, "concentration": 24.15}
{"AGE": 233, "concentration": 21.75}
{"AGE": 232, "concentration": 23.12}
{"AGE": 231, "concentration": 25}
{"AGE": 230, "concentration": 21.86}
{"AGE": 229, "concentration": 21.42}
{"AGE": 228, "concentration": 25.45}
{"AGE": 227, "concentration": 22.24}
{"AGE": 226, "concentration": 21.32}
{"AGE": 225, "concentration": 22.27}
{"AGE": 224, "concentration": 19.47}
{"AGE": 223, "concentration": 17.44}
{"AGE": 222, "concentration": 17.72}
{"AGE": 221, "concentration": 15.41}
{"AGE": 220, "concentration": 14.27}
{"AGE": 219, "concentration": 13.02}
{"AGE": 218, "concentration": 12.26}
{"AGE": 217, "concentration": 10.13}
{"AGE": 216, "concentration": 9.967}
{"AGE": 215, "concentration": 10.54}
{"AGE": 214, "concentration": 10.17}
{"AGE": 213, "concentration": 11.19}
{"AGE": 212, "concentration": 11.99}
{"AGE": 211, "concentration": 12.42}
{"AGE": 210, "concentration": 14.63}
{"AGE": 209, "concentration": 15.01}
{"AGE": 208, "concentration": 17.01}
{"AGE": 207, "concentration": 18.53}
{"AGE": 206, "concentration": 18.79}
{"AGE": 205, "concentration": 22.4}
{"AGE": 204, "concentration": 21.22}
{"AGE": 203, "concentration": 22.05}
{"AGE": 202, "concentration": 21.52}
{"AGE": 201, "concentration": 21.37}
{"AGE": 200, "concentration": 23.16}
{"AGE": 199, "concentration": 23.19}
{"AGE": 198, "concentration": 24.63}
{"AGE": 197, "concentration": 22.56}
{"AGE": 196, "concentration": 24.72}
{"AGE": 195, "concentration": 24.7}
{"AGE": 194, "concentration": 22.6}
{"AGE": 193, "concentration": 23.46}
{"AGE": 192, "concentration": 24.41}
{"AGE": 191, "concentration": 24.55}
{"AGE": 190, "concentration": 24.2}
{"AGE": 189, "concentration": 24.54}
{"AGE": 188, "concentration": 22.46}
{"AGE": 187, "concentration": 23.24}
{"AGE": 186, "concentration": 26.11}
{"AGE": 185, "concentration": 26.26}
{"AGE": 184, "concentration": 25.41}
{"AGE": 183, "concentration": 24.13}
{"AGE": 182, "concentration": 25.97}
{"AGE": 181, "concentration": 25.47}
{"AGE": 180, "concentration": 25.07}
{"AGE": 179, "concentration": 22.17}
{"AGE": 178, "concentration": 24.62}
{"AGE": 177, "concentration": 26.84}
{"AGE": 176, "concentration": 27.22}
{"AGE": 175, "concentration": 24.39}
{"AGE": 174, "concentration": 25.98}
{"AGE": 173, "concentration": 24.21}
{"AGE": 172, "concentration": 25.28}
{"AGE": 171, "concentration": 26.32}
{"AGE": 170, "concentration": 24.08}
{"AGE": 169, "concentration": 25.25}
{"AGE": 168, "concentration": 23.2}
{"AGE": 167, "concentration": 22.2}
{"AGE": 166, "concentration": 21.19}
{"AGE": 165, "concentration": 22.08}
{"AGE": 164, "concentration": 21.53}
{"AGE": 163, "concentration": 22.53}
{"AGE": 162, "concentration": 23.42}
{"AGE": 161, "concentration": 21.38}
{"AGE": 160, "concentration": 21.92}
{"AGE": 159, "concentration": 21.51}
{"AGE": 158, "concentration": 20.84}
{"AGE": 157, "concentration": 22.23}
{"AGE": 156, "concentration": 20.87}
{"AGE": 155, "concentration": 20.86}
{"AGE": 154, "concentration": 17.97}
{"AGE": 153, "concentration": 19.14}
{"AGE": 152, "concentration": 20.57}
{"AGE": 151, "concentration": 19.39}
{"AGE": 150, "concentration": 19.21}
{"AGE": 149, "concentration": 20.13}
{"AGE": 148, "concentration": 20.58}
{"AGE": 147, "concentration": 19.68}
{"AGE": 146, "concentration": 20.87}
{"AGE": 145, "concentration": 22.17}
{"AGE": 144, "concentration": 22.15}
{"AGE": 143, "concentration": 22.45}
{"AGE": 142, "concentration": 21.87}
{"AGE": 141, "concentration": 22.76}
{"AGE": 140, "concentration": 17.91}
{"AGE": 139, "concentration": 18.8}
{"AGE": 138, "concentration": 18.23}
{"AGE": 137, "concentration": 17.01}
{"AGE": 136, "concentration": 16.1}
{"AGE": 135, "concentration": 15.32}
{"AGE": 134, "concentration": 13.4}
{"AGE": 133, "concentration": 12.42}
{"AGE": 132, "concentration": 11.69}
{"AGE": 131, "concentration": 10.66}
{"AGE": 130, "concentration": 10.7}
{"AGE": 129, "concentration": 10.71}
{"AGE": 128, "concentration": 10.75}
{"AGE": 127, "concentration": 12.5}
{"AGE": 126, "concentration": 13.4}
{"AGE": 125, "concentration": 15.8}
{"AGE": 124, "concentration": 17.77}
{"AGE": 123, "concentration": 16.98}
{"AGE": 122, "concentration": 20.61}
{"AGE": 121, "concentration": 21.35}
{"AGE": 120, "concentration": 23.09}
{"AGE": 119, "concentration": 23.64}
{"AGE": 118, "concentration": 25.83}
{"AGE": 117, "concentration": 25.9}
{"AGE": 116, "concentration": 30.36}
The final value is 1.1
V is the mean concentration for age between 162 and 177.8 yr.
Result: 24.1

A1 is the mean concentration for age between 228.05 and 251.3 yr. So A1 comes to 22.6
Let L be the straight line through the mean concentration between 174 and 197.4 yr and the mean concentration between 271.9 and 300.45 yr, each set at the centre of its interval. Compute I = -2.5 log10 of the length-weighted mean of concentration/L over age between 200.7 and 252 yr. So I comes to 0.24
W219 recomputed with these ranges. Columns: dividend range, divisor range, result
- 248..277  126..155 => 1.23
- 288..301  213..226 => 1.66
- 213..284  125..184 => 1.01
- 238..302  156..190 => 0.94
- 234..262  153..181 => 0.92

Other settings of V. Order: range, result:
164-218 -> 21.5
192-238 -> 19.3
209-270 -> 19.6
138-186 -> 22.5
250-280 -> 21.3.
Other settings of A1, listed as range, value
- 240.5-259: 21.2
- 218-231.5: 19.5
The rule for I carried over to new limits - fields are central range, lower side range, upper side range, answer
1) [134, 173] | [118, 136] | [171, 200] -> -0.067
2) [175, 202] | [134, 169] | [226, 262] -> -0.160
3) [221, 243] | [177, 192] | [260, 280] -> 0.057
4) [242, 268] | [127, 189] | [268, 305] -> 0.088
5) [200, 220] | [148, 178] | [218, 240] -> 0.334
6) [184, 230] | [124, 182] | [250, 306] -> 0.081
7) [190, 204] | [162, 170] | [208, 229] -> -0.250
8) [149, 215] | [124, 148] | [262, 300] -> -0.179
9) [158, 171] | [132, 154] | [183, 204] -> -0.083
